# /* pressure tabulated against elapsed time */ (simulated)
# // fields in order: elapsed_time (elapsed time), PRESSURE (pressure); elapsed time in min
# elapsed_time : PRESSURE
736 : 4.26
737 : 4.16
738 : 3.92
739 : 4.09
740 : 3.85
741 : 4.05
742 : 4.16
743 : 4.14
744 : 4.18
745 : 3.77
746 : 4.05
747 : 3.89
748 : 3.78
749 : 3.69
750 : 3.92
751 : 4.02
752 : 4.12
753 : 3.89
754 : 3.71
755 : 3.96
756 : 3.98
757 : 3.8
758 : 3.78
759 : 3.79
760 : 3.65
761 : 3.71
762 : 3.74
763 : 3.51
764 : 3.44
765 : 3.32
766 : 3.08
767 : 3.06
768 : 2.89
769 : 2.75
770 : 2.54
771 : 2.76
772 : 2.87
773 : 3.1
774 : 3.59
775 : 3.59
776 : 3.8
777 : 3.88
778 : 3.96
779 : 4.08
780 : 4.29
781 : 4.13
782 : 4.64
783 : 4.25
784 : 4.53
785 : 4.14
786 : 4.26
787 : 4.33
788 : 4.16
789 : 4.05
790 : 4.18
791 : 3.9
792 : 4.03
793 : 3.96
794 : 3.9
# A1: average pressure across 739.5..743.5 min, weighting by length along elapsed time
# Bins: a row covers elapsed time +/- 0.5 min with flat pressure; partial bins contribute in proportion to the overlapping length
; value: 4.05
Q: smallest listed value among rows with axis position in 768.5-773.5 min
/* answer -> 2.54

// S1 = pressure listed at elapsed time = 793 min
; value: 3.96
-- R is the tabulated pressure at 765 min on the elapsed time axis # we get 3.32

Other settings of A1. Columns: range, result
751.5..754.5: 3.91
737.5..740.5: 3.95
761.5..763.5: 3.62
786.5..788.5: 4.25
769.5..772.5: 2.72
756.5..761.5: 3.75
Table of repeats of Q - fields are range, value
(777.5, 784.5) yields 3.96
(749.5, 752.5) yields 3.92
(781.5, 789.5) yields 4.05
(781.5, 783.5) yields 4.25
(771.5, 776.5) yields 2.87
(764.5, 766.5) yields 3.08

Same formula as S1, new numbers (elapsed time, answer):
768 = 2.89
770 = 2.54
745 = 3.77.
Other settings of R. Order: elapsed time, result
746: 4.05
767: 3.06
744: 4.18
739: 4.09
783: 4.25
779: 4.08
